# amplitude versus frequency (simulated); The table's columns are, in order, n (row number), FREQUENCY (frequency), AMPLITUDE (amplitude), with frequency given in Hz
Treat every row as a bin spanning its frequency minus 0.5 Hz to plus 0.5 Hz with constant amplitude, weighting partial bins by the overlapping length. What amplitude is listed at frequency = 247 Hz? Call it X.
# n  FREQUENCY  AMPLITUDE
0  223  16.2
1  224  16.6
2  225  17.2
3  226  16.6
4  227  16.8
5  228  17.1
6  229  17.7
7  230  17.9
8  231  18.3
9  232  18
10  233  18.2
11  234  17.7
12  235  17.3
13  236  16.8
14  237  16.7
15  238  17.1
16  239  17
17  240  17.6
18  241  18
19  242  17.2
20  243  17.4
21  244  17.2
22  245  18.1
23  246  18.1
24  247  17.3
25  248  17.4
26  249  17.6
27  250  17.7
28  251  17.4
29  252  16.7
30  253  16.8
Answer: 17.3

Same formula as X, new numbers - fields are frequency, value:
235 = 17.3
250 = 17.7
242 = 17.2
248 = 17.4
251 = 17.4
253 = 16.8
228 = 17.1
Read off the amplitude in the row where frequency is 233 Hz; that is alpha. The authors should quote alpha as 18.2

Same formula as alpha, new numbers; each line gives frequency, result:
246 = 18.1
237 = 16.7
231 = 18.3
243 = 17.4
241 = 18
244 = 17.2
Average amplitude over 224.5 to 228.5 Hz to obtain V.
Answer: 16.9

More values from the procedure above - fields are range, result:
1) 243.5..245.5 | 17.6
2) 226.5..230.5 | 17.4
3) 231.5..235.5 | 17.8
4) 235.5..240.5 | 17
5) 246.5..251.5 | 17.5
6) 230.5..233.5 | 18.2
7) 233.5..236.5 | 17.3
